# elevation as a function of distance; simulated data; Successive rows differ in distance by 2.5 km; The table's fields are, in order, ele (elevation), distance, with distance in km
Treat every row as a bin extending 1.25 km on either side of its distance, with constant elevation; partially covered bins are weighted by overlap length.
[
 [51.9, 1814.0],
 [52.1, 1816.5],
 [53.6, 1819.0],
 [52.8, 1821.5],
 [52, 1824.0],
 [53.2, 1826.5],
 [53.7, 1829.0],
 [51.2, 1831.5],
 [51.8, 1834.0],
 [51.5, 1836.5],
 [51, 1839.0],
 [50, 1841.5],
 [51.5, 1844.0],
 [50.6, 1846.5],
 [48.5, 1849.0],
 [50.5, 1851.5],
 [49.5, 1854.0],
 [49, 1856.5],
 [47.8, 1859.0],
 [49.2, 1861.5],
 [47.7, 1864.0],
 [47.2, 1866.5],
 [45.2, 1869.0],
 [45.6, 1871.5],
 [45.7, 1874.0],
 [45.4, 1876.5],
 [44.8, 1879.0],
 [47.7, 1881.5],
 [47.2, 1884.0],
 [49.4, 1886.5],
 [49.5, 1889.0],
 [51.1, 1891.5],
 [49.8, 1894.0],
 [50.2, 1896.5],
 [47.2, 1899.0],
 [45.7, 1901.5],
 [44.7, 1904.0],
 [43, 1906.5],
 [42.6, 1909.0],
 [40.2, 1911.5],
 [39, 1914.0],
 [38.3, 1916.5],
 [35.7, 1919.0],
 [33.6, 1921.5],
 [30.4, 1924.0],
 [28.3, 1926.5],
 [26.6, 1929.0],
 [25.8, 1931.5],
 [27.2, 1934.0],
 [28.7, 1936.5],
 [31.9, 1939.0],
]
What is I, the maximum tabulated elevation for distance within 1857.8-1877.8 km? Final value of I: 49.2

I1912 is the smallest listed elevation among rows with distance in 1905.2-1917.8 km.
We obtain 38.3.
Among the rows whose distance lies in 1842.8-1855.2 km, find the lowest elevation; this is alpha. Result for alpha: 48.5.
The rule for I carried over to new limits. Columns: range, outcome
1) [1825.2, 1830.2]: 53.7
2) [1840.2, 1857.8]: 51.5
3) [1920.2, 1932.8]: 33.6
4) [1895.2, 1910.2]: 50.2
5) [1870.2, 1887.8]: 49.4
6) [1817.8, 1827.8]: 53.6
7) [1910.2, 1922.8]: 40.2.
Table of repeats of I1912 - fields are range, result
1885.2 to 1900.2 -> 47.2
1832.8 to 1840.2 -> 51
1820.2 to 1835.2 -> 51.2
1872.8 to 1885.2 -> 44.8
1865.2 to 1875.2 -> 45.2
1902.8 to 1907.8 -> 43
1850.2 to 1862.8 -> 47.8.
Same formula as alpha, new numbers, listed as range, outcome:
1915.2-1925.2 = 30.4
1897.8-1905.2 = 44.7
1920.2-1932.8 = 25.8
